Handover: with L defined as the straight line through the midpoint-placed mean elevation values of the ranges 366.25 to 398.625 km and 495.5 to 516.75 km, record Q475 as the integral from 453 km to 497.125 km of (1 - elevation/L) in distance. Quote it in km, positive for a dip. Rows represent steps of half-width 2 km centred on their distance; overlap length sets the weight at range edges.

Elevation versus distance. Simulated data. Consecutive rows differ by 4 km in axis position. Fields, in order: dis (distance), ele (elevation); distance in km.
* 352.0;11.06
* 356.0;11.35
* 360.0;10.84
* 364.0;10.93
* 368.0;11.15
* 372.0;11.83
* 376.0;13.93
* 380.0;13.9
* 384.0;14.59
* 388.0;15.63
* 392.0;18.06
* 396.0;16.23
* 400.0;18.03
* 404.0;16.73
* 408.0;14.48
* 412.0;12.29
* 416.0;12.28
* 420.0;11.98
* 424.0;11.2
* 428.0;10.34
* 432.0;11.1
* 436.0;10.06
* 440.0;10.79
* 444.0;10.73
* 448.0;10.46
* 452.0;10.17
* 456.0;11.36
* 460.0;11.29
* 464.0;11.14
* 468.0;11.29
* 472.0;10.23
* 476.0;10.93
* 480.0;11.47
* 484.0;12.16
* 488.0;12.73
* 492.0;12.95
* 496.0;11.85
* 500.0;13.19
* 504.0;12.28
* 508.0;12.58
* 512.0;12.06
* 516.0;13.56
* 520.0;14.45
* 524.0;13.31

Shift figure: 5.1 km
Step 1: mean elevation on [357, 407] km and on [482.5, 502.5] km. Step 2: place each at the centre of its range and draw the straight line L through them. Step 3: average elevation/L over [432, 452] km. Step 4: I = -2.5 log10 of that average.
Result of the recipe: 0.257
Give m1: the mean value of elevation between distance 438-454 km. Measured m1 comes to 10.5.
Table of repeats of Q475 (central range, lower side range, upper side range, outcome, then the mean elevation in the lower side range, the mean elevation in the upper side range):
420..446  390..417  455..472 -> 5.02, 15.6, 11.1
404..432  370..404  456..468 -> 2.75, 15.4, 11.3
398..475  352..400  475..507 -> 6.12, 13.6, 12.2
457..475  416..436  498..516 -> 1.34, 11.2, 12.6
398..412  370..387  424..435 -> -4.20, 13.7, 10.7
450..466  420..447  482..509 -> 0.68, 10.8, 12.5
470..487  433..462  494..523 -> 0.76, 10.7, 12.9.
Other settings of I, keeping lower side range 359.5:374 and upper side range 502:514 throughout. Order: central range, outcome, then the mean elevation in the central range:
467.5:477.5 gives 0.123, 10.7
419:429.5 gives 0.050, 11.1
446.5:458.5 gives 0.114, 10.7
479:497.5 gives -0.011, 12.3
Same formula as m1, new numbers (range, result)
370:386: 13.6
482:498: 12.4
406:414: 13.4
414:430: 11.4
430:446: 10.7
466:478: 10.8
